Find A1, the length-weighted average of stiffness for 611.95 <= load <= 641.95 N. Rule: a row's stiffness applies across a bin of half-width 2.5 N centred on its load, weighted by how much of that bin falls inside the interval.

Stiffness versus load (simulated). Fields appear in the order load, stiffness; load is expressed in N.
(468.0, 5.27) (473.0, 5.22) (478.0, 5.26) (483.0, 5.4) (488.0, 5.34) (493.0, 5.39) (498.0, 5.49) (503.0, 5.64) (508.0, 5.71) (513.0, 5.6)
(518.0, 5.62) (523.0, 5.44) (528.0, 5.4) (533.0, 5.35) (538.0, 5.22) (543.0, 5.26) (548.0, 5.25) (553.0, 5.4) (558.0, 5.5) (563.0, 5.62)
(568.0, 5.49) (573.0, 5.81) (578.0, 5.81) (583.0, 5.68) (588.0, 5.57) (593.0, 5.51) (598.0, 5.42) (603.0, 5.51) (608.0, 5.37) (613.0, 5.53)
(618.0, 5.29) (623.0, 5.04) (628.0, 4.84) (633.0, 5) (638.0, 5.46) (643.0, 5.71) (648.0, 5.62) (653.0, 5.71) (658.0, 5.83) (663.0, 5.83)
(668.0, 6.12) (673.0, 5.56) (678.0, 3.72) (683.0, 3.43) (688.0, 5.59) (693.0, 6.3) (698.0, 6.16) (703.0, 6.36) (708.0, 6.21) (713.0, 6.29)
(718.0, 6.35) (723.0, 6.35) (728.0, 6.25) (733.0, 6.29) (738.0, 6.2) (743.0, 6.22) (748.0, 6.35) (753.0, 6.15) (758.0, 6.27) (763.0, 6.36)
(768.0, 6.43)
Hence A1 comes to 5.2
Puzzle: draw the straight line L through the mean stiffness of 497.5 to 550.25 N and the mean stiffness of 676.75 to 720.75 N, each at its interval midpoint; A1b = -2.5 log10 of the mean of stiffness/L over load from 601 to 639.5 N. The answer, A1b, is 0.06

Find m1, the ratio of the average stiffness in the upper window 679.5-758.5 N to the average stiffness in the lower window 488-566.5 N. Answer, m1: 1.10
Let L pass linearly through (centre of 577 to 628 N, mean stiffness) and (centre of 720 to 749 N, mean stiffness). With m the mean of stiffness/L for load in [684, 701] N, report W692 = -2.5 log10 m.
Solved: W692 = 0.04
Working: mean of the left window 5.43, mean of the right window 6.27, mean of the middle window 5.8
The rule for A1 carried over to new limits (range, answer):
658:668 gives 5.9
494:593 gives 5.52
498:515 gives 5.63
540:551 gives 5.26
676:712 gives 5.46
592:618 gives 5.45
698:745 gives 6.27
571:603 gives 5.62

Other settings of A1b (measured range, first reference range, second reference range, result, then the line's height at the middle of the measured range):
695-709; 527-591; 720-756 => -0.03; 6.11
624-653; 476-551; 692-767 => 0.11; 5.92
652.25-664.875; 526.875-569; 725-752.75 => 0.02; 5.89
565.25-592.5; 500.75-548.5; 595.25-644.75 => -0.06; 5.37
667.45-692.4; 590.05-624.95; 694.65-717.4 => 0.23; 6.03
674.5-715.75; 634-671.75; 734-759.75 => 0.08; 5.95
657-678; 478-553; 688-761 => 0.08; 6.02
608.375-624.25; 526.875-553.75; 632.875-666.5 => 0.05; 5.55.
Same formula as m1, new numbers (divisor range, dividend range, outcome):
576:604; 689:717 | 1.12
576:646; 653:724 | 1.06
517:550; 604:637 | 0.97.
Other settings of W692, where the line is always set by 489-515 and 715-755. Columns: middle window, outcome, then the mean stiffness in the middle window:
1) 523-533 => 0.05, 5.4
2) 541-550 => 0.09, 5.25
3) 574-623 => 0.07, 5.51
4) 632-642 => 0.12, 5.34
